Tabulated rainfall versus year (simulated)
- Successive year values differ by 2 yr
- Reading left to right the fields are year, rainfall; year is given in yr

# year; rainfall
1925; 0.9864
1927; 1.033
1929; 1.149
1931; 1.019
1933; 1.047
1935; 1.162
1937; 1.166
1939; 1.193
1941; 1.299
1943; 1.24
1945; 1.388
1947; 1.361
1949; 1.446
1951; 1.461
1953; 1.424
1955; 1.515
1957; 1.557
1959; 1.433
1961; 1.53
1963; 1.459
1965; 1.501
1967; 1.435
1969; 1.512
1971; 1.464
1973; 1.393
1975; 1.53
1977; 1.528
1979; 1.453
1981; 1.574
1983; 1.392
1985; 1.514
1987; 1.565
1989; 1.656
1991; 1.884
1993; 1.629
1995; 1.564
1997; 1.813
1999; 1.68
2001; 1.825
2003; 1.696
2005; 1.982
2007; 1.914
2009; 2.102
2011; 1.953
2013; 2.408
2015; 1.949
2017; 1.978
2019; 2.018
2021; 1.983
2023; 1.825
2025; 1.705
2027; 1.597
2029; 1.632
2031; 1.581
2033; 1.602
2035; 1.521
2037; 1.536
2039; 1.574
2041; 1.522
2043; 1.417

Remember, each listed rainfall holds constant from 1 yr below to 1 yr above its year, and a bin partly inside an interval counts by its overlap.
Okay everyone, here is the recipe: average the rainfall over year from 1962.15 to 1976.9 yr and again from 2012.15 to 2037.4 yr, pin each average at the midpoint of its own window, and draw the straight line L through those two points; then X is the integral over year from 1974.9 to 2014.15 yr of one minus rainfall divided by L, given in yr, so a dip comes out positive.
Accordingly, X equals -2.7 yr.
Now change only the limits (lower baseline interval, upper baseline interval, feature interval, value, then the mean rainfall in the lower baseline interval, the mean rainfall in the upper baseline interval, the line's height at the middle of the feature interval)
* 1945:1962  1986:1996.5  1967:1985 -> 1.2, 1.46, 1.67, 1.58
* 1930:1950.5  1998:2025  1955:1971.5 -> -0.3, 1.24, 1.94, 1.46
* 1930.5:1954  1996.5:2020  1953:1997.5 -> 1.9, 1.27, 1.95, 1.61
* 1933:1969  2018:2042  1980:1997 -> -1.0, 1.38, 1.67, 1.52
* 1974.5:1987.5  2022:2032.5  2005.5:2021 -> -4.1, 1.5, 1.66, 1.62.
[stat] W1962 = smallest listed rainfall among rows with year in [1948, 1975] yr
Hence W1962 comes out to 1.393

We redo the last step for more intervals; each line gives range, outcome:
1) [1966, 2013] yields 1.392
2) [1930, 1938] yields 1.019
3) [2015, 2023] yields 1.825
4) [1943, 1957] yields 1.24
